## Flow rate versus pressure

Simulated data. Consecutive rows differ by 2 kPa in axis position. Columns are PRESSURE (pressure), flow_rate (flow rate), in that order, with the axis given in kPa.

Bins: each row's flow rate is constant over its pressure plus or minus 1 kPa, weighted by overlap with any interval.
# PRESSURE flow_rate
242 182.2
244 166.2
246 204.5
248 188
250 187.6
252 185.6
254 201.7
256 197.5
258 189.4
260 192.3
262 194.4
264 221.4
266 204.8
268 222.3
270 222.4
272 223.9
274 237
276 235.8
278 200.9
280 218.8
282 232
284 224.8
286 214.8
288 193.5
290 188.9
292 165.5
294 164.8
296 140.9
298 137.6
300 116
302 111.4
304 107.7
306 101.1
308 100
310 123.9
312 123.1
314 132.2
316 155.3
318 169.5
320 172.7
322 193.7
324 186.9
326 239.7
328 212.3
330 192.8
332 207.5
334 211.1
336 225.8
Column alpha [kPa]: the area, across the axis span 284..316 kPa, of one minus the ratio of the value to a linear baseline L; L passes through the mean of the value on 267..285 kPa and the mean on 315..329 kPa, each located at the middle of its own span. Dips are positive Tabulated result 9.7 kPa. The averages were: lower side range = 224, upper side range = 190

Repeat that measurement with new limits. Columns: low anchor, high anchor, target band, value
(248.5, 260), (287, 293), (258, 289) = -4.7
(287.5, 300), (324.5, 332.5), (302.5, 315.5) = 4.8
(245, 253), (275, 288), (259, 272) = -0.3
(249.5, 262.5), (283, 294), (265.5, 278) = -1.9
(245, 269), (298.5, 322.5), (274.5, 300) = -4.4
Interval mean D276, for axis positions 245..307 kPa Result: 188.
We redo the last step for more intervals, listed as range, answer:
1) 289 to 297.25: 164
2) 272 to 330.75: 173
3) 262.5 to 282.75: 221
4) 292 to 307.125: 128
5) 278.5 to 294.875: 201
